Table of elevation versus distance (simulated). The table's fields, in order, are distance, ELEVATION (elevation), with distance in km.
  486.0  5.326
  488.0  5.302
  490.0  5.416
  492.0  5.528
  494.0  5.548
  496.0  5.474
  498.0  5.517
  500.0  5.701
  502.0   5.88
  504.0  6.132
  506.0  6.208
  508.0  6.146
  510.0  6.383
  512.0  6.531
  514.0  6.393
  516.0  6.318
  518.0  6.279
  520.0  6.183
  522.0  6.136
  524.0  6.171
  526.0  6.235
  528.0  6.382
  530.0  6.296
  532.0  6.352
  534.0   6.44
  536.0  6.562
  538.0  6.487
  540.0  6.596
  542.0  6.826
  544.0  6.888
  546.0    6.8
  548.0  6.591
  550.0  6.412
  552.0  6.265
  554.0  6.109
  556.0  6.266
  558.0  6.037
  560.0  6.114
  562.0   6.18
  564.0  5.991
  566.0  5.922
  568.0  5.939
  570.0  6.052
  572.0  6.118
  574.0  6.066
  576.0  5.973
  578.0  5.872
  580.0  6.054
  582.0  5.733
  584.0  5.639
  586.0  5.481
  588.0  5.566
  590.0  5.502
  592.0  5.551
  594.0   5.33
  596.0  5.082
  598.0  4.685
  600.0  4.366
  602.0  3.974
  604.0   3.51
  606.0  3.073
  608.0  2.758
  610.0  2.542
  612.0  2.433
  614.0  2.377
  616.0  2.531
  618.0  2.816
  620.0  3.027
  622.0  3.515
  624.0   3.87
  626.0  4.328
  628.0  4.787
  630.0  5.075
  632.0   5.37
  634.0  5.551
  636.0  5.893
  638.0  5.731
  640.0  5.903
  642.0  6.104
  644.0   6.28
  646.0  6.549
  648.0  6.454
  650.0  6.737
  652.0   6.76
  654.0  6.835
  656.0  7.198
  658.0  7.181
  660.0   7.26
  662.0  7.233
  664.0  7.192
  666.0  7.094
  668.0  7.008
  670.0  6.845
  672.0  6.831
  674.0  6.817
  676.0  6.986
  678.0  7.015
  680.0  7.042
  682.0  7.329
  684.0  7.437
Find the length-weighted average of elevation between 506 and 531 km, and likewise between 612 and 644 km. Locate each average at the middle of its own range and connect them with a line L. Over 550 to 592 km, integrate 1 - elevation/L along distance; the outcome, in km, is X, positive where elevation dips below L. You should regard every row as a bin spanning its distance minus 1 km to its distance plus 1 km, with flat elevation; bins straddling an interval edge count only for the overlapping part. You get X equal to -4.2 km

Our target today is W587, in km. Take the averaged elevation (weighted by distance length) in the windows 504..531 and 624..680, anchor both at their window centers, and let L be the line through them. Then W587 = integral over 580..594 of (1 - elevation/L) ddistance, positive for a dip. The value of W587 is 1.6 km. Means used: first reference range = 6.28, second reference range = 6.37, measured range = 5.59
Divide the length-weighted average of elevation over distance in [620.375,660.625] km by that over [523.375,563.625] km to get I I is 0.91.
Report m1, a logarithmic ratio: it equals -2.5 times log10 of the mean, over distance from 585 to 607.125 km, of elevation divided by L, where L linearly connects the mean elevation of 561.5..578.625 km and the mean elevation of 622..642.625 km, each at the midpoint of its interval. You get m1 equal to 0.20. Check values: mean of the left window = 6.01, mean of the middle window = 4.73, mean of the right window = 5.16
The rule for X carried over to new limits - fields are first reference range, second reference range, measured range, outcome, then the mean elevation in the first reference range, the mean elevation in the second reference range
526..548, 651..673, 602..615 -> 7.5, 6.55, 7.04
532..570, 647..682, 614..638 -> 9.0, 6.35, 6.98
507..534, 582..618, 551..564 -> -2.1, 6.3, 4.15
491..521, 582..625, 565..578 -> -3.7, 6.01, 4.02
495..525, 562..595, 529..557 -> -2.5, 6.1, 5.81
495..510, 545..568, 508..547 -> -2.4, 5.9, 6.23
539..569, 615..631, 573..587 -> -1.2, 6.33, 3.74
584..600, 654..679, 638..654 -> 0.4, 5.27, 7.05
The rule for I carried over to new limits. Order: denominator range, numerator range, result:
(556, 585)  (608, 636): 0.63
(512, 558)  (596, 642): 0.64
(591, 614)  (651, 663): 1.83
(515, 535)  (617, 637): 0.70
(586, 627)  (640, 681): 1.76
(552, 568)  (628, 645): 0.93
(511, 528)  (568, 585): 0.94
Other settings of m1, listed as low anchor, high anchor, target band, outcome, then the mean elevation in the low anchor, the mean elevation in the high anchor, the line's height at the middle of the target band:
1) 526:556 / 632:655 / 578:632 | 0.427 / 6.48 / 6.22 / 6.32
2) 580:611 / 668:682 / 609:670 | 0.118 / 4.63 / 6.96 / 5.92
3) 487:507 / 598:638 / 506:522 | -0.165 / 5.67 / 3.85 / 5.41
